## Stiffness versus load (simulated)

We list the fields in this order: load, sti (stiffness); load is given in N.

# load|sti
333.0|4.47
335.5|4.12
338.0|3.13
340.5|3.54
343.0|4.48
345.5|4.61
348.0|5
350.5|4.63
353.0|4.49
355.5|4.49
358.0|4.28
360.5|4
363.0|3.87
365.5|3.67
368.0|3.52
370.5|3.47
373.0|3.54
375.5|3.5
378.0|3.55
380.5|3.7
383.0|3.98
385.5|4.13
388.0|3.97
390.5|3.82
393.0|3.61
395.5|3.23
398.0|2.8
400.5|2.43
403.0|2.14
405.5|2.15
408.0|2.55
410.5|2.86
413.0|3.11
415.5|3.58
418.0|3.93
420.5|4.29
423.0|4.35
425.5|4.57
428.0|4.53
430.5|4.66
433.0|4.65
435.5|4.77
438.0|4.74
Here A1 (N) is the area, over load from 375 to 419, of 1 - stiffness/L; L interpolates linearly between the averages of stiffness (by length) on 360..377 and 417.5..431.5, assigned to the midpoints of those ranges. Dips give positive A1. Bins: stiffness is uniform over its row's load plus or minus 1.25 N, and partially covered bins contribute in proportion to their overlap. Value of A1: 8.0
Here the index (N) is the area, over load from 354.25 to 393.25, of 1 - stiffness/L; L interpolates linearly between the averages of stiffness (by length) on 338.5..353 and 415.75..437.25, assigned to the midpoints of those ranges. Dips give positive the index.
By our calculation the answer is 5.1 N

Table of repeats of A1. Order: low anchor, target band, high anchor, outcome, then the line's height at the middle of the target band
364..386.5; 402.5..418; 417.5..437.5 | 5.1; 4.23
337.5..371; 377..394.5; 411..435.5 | 1.4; 4.14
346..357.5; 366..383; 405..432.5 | 2.9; 4.33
